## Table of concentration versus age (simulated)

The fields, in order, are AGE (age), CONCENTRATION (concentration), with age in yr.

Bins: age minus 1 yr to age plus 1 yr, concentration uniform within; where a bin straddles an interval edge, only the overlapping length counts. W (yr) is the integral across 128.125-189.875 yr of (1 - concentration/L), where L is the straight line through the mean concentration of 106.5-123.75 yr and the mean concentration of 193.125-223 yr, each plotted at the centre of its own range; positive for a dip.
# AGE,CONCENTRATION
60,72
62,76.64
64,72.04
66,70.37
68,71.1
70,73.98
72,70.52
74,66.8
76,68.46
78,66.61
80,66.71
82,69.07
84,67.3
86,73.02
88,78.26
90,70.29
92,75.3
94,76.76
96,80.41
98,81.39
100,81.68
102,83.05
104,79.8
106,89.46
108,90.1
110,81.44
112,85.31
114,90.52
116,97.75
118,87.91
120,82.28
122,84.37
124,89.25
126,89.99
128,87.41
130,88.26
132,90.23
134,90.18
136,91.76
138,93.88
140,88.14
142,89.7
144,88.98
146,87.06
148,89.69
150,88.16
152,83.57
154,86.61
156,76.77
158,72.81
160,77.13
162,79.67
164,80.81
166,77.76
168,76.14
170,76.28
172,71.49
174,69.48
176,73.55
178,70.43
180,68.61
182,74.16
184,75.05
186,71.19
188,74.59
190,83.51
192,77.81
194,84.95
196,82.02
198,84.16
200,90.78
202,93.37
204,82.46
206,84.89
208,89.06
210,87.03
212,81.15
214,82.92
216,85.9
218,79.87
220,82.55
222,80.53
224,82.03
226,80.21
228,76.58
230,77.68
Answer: 3.9 yr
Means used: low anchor 87.6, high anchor 84.8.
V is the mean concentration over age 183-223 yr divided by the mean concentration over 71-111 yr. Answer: 1.1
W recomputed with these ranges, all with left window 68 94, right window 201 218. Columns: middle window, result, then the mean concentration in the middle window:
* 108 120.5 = -2.24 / 88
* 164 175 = 0.82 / 74.8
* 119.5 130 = -1.55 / 87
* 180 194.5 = 1.14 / 76.5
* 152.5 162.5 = 0.09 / 78.8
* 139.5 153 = -1.66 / 87.9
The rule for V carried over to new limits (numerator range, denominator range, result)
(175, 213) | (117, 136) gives 0.91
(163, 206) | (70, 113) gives 1.03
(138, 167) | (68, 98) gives 1.16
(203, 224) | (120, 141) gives 0.94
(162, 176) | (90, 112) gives 0.93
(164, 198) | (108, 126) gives 0.87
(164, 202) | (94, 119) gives 0.91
